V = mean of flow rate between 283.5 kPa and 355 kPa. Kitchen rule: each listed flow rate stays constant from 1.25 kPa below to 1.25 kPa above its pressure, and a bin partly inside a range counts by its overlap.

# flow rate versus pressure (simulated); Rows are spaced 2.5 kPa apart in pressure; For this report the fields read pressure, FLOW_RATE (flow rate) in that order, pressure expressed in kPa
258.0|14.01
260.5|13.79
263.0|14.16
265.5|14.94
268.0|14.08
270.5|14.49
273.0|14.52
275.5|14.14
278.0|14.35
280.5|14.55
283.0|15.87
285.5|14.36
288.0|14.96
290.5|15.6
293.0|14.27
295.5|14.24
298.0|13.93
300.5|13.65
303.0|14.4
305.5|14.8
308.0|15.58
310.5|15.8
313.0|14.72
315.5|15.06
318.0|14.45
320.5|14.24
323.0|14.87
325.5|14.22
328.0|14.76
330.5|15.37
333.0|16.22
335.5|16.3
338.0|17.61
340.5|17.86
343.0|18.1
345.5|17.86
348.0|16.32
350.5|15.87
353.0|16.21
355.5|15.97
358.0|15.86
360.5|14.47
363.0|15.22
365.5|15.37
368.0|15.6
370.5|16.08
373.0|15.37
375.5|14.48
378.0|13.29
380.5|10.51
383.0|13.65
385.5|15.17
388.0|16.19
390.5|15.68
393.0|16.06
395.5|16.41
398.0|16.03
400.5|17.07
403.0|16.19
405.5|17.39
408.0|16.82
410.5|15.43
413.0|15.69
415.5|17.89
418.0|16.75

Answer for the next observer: 15.4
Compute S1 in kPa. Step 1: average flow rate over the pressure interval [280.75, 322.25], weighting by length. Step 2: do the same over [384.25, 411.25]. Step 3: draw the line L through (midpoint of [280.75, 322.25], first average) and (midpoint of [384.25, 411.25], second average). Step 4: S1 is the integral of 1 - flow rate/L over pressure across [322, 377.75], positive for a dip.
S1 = -1.4 kPa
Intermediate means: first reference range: 14.7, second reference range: 16.2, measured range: 15.9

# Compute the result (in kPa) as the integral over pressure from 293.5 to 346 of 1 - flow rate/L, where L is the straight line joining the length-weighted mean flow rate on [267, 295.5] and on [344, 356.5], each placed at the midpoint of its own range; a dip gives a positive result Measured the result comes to 1.0 kPa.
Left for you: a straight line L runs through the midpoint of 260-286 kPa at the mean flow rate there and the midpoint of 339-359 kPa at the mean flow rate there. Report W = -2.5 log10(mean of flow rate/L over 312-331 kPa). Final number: 0.09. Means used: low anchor 14.5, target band 14.7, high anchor 16.8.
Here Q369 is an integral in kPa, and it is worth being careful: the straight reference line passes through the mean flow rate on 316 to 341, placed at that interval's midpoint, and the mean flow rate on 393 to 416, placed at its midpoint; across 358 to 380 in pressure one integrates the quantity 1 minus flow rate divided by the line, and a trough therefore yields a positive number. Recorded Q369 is 1.56 kPa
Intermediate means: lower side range 15.5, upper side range 16.5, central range 14.9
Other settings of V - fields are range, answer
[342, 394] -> 15.4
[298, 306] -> 14.2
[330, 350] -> 17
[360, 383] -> 14.4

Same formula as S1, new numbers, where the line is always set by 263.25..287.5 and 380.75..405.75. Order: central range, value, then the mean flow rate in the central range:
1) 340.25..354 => -1.55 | 17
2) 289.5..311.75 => 0.21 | 14.7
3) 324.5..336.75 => -0.23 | 15.4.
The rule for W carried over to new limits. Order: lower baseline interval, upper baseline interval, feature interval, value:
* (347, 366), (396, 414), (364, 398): 0.08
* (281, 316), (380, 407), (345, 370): -0.04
